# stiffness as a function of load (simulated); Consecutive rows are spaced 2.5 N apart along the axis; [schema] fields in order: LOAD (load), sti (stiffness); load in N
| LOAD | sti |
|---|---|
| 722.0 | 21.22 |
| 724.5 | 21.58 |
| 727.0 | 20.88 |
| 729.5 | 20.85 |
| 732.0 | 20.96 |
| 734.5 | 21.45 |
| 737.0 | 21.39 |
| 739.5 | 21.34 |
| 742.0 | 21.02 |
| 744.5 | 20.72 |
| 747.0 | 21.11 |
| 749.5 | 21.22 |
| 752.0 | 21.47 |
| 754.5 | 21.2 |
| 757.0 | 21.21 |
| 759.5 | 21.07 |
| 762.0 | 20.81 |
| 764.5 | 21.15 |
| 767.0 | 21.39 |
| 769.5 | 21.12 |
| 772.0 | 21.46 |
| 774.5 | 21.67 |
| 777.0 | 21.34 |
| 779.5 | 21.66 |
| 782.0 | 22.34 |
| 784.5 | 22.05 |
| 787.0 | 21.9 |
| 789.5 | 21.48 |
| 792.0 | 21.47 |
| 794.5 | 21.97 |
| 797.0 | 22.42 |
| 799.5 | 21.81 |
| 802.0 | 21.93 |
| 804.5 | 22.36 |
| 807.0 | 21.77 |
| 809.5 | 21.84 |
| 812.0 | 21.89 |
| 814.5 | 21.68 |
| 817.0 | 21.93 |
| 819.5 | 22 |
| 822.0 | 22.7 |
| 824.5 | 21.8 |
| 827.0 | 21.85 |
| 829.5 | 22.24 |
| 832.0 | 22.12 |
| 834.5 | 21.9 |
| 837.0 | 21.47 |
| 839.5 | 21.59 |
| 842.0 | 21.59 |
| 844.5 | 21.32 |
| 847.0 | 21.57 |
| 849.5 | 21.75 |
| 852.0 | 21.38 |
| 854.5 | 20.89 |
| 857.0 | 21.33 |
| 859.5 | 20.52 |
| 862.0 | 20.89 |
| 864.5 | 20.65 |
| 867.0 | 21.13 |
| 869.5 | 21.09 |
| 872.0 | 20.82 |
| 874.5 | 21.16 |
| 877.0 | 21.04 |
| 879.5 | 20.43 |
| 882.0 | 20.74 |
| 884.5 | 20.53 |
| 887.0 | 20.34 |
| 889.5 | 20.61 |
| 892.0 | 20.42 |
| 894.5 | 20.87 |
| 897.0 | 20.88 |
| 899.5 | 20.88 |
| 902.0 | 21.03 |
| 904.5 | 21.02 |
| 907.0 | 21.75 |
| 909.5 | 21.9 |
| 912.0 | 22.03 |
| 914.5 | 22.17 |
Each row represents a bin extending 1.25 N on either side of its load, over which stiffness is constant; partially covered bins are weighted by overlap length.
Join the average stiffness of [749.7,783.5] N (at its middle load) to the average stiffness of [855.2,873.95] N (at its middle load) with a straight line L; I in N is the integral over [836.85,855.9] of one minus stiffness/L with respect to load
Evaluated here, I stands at -0.39 N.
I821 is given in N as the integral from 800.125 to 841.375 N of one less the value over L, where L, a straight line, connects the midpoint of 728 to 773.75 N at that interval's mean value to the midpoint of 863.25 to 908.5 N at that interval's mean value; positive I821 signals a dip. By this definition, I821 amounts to -1.82 N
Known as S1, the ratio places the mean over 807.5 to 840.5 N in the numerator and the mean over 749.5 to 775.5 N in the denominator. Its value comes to 1.03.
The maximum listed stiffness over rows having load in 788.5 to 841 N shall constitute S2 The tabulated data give 22.7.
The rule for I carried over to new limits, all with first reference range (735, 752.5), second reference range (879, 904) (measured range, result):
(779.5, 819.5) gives -1.8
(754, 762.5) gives 0.0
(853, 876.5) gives -0.2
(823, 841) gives -0.8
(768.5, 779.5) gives -0.2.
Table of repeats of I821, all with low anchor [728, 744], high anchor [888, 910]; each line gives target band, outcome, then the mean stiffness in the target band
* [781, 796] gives -0.55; 21.9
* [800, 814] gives -0.57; 21.9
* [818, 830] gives -0.59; 22.1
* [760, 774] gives -0.06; 21.2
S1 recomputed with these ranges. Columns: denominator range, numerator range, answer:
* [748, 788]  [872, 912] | 0.98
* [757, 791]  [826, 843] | 1.02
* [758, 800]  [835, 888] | 0.98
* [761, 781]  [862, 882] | 0.98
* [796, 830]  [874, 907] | 0.94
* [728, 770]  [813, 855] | 1.03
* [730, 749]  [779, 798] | 1.04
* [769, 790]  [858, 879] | 0.96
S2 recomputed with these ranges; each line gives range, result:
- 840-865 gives 21.75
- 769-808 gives 22.42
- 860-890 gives 21.16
